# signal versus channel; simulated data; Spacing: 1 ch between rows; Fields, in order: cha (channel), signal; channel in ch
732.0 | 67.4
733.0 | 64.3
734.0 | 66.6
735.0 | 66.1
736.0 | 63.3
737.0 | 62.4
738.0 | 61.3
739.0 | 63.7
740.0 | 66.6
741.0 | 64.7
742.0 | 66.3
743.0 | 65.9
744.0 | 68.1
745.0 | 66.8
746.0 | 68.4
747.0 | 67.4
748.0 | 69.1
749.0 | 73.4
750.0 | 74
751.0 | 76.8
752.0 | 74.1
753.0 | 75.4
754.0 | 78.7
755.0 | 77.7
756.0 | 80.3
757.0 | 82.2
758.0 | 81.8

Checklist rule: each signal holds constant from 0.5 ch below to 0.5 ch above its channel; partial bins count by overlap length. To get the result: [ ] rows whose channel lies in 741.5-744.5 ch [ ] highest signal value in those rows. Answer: 68.1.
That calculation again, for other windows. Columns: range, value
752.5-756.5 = 80.3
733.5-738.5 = 66.6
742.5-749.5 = 73.4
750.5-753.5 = 76.8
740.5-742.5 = 66.3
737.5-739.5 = 63.7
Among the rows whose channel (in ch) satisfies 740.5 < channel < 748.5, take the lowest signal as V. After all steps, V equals 64.7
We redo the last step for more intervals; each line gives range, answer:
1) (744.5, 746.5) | 66.8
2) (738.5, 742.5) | 63.7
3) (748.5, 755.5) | 73.4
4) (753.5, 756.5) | 77.7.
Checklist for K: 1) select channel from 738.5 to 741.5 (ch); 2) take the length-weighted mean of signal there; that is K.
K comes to 65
